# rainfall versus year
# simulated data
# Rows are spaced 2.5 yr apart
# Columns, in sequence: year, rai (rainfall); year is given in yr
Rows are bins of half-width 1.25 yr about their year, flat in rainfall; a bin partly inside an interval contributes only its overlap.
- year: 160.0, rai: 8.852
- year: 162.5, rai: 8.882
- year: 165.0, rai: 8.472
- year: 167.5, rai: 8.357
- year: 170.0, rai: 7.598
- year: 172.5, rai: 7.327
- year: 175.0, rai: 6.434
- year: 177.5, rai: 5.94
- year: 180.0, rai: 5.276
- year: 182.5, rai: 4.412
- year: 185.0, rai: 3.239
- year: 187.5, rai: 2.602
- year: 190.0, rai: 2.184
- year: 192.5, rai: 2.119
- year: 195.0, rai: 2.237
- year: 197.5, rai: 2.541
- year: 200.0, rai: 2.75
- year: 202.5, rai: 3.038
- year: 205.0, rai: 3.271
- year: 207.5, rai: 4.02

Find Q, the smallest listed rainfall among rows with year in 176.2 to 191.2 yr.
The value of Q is 2.184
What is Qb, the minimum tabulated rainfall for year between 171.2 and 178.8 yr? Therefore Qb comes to 5.94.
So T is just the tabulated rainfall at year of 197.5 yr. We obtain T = 2.541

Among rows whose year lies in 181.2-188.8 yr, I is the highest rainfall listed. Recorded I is 4.412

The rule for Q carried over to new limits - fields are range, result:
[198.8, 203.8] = 2.75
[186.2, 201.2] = 2.119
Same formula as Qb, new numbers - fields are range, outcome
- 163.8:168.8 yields 8.357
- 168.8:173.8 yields 7.327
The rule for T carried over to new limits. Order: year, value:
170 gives 7.598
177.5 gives 5.94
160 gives 8.852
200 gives 2.75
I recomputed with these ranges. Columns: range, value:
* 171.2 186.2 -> 7.327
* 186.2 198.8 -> 2.602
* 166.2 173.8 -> 8.357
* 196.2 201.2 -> 2.75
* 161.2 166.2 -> 8.882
